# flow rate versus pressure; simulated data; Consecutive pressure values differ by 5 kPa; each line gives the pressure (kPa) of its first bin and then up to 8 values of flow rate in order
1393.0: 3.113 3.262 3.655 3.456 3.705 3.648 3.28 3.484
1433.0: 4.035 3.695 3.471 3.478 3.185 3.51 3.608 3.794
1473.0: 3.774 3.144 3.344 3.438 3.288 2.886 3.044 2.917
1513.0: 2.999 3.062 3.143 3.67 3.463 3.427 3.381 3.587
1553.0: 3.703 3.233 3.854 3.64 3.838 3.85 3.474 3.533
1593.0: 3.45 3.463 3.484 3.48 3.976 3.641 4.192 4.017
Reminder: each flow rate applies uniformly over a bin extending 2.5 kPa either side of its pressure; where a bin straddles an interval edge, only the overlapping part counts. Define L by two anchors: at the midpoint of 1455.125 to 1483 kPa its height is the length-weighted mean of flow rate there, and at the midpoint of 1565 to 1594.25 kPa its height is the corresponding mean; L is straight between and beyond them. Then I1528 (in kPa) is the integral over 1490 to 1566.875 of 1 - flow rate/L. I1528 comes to 6.0 kPa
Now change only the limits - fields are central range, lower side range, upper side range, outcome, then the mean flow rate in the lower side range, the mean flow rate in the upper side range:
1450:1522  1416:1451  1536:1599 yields 5.9 kPa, 3.58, 3.58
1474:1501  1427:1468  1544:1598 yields 2.5 kPa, 3.58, 3.6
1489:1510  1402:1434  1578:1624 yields 3.1 kPa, 3.59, 3.63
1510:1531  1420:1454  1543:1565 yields 2.0 kPa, 3.53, 3.56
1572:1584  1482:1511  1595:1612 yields -1.1 kPa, 3.14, 3.52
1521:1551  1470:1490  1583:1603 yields 0.0 kPa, 3.43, 3.48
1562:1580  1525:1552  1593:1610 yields -1.5 kPa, 3.51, 3.47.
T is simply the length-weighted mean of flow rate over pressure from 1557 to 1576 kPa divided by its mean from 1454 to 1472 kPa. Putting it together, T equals 1.0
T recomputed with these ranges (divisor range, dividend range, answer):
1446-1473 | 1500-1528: 0.87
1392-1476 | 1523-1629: 1.02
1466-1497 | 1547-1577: 1.07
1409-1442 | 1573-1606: 0.98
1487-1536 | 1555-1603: 1.13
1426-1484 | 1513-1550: 0.95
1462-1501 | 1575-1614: 1.05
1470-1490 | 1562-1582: 1.10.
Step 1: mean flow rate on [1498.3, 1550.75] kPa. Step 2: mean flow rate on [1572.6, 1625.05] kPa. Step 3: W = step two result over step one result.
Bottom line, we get 1.12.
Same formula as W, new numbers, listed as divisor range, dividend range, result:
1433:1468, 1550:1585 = 1.03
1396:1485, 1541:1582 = 1.03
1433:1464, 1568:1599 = 1.02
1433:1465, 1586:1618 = 1.01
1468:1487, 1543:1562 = 1.01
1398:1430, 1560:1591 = 1.05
